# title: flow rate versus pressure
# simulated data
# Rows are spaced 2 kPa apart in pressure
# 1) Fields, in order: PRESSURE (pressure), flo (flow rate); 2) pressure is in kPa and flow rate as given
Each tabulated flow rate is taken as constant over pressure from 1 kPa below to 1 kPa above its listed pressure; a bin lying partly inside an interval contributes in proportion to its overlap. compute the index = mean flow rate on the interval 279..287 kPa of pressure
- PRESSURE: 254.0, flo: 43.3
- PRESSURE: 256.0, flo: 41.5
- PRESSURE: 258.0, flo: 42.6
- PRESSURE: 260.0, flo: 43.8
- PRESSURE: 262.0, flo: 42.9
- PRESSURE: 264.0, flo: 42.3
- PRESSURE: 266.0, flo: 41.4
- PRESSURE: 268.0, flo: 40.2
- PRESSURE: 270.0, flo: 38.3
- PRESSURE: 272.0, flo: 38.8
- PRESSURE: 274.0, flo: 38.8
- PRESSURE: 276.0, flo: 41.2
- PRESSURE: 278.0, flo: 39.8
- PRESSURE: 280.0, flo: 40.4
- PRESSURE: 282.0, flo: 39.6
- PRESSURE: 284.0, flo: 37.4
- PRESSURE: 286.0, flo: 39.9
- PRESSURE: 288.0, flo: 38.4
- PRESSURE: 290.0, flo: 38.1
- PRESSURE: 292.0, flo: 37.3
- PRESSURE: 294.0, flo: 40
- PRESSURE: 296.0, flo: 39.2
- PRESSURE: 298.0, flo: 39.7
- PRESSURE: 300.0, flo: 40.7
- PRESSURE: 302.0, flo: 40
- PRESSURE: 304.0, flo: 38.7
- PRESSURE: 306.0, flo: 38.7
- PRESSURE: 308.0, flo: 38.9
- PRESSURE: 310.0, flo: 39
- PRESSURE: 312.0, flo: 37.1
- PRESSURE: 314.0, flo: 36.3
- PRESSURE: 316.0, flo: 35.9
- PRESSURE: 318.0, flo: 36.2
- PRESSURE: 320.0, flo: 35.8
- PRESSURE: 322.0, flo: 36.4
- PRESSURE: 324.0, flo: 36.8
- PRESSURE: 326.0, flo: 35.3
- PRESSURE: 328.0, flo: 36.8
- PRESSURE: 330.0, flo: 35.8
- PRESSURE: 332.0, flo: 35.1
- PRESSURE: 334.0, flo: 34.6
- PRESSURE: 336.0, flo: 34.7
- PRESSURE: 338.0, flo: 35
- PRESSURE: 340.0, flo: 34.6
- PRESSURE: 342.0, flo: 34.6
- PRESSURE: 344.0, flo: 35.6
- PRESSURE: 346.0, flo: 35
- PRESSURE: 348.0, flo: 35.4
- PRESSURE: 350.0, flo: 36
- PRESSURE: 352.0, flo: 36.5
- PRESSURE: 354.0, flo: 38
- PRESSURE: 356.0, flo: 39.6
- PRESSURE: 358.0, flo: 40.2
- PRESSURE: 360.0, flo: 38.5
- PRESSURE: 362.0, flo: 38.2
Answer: 39.3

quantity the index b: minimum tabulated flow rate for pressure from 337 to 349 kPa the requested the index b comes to 34.6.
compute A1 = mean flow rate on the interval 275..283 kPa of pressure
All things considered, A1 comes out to 40.2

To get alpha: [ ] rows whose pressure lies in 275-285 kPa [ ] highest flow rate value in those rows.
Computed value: 41.2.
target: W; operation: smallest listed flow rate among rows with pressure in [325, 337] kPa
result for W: 34.6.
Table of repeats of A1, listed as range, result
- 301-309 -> 39.1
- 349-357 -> 37.5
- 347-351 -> 35.7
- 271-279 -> 39.6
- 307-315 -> 37.8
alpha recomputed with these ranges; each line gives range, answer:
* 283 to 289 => 39.9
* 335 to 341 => 35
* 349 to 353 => 36.5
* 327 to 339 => 36.8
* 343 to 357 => 39.6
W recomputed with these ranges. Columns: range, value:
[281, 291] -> 37.4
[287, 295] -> 37.3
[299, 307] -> 38.7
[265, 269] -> 40.2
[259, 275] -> 38.3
